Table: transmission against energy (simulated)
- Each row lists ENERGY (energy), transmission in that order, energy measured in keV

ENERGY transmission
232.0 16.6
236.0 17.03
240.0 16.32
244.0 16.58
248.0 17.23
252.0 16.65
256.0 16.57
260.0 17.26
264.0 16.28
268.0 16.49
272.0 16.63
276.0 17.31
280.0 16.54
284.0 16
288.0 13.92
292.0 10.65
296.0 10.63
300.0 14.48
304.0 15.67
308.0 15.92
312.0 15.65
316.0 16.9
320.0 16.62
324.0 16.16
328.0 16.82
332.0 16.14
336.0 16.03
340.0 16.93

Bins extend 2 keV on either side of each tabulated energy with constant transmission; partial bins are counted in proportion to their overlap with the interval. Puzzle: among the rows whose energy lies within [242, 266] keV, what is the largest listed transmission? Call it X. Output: 17.26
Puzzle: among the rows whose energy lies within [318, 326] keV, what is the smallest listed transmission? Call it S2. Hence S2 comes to 16.16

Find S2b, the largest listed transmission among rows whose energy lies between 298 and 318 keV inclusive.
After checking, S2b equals 16.9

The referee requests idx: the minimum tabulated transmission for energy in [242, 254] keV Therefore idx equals 16.58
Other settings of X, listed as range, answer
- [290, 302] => 14.48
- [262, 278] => 17.31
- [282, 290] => 16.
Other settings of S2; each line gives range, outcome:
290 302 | 10.63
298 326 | 14.48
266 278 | 16.49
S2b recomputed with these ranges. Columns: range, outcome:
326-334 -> 16.82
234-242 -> 17.03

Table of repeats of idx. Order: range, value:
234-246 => 16.32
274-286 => 16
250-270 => 16.28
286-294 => 10.65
